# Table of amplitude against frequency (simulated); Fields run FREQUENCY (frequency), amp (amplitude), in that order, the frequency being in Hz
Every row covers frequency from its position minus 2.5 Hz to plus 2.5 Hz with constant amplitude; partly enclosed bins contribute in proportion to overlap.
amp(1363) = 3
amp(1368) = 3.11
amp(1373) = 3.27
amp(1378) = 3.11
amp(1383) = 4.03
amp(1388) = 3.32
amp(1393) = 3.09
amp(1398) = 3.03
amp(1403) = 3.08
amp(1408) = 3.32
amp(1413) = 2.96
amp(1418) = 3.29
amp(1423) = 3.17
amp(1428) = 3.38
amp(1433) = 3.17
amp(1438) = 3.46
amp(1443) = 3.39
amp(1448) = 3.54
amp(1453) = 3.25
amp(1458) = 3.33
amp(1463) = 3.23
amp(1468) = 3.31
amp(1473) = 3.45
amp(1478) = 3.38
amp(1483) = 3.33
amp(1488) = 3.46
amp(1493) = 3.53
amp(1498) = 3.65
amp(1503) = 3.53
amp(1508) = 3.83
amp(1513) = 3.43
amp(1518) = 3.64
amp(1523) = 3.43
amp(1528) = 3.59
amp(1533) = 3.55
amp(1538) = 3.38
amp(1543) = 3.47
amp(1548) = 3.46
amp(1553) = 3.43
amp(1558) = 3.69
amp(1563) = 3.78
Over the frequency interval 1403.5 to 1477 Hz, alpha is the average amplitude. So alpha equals 3.3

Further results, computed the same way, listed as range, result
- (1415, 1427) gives 3.24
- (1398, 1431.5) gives 3.19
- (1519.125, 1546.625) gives 3.49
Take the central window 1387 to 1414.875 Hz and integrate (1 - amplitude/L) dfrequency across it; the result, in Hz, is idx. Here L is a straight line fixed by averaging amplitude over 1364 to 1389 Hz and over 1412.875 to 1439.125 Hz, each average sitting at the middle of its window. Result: 1.5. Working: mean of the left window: 3.35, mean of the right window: 3.25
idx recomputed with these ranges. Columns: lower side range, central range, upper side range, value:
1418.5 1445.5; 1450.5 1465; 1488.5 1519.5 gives 0.6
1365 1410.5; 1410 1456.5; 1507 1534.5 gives 1.0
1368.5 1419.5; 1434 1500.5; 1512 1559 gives -0.5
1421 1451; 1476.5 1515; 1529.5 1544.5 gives -1.1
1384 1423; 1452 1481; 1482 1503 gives 0.7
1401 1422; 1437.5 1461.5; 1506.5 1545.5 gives -0.7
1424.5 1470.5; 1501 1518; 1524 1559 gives -0.8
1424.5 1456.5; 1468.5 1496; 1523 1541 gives 0.0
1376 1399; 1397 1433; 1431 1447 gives 1.8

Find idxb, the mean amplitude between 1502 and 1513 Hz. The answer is 3.64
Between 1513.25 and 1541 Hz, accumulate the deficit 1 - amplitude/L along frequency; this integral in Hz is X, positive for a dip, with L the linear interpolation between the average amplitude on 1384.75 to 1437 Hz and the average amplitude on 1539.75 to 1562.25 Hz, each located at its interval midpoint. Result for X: -0.30 Hz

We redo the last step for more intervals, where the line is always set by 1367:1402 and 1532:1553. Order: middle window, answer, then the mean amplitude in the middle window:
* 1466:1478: -0.02 Hz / 3.38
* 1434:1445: -0.17 Hz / 3.39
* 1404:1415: 0.55 Hz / 3.14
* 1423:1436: 0.26 Hz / 3.26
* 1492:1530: -1.79 Hz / 3.58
